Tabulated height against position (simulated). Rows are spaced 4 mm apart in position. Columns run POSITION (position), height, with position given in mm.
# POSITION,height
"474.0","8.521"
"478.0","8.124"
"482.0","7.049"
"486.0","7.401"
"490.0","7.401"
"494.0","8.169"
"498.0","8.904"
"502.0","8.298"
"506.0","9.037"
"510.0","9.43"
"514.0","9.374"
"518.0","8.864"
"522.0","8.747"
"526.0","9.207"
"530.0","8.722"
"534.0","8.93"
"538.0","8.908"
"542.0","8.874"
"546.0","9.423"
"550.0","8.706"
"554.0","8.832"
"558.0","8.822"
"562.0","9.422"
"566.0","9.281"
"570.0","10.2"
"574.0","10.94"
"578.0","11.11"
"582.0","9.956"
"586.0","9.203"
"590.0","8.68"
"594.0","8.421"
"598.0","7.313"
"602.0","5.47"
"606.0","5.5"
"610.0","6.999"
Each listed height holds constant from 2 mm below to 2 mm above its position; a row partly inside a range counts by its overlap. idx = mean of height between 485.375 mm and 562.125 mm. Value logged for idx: 8.78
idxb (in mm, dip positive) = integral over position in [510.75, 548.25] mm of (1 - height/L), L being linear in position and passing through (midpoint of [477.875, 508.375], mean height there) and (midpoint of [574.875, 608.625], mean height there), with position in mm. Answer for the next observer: -4.0 mm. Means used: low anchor 8.06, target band 9.02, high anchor 8.28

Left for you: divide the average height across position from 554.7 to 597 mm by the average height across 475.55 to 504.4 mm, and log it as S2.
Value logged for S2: 1.20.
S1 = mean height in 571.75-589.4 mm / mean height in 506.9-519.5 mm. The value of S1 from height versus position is 1.10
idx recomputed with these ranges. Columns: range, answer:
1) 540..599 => 9.31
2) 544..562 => 9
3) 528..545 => 8.89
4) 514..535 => 8.94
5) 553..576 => 9.62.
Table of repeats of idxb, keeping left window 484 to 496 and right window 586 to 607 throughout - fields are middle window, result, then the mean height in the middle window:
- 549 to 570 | -4.7 mm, 9.14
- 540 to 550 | -2.1 mm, 9.06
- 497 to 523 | -4.7 mm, 8.96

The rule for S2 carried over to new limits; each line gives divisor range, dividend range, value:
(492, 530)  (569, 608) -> 0.97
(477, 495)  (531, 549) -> 1.19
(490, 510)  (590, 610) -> 0.81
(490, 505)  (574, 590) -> 1.20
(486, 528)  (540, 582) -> 1.10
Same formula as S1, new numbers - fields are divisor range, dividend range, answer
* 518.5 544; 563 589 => 1.13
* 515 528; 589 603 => 0.84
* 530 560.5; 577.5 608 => 0.90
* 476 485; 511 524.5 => 1.19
